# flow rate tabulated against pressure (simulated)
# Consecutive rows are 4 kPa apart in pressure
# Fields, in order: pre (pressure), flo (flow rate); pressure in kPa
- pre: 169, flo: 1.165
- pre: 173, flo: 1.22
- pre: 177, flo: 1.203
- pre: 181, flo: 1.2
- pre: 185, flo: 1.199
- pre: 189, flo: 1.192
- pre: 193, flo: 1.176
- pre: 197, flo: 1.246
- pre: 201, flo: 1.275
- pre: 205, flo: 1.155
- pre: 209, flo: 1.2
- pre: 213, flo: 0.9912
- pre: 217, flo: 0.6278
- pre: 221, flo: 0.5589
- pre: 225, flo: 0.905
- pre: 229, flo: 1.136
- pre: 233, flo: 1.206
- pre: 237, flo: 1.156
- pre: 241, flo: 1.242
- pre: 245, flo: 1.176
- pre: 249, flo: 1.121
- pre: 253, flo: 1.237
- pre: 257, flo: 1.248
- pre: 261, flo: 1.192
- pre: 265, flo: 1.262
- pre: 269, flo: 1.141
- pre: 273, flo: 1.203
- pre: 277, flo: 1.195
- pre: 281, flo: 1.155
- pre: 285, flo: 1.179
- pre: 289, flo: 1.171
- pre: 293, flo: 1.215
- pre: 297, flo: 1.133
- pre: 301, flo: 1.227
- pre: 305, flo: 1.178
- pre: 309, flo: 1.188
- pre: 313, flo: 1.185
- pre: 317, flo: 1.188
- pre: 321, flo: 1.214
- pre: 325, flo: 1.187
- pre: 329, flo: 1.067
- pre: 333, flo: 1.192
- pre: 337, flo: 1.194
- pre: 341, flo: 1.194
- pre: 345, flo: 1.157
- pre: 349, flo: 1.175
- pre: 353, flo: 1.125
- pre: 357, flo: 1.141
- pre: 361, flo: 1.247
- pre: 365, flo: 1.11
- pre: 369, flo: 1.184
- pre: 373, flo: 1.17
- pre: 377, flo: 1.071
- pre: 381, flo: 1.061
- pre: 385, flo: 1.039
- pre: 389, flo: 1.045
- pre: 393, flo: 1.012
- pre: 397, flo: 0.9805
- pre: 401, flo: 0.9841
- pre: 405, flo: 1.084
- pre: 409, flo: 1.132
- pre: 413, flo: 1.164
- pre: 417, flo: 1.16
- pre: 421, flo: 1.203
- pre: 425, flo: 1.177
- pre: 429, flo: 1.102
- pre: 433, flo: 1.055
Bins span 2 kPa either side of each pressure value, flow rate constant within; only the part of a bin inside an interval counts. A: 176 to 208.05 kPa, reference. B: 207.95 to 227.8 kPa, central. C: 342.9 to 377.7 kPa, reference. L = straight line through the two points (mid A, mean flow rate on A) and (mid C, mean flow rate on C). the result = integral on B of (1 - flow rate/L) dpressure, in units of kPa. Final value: 5.7 kPa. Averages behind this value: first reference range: 1.21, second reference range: 1.16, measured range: 0.851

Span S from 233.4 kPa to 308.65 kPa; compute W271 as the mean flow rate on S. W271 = 1.19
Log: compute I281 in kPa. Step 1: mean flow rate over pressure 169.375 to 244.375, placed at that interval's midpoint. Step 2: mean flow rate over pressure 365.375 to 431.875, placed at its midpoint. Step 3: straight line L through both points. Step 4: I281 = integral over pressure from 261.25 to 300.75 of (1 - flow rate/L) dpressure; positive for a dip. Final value -2.94 kPa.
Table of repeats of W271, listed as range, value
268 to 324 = 1.18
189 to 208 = 1.21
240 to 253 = 1.18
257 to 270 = 1.21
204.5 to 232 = 0.937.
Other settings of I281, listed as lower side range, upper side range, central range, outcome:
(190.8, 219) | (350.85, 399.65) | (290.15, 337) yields -3.5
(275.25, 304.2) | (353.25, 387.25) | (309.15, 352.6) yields -0.8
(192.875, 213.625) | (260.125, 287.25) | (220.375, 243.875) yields 2.4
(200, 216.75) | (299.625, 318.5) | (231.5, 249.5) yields -1.0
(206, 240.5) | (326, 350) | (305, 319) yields -0.8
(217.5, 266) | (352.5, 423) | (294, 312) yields -1.3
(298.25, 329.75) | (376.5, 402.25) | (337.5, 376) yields -2.5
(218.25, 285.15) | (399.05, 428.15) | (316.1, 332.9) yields -0.5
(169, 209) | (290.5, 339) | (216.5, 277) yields 4.3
